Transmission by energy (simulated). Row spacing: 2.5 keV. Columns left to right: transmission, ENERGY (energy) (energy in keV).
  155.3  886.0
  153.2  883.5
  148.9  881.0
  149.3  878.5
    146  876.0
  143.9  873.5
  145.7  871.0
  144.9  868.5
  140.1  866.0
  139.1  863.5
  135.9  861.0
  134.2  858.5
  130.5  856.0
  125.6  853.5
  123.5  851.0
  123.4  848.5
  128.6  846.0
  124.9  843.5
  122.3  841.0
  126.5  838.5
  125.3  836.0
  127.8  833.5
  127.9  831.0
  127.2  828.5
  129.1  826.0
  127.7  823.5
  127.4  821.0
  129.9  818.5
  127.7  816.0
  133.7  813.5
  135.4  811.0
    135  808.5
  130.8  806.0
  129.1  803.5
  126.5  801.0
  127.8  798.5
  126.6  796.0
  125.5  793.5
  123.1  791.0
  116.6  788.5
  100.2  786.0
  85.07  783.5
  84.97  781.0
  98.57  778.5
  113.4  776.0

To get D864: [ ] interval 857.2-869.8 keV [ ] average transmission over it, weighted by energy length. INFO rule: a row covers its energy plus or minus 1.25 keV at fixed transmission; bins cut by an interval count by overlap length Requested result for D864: 139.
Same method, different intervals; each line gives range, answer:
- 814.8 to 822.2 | 128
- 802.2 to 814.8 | 133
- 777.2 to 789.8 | 97.2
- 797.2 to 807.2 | 129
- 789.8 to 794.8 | 124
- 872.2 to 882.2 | 147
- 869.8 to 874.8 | 145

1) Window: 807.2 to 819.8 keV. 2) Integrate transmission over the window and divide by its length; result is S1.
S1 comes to 132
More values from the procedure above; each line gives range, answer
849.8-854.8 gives 125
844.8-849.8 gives 126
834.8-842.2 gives 125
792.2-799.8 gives 127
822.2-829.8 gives 128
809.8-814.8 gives 134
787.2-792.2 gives 120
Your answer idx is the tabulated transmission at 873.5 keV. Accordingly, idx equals 143.9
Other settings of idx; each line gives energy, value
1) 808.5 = 135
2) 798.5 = 127.8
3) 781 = 84.97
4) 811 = 135.4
